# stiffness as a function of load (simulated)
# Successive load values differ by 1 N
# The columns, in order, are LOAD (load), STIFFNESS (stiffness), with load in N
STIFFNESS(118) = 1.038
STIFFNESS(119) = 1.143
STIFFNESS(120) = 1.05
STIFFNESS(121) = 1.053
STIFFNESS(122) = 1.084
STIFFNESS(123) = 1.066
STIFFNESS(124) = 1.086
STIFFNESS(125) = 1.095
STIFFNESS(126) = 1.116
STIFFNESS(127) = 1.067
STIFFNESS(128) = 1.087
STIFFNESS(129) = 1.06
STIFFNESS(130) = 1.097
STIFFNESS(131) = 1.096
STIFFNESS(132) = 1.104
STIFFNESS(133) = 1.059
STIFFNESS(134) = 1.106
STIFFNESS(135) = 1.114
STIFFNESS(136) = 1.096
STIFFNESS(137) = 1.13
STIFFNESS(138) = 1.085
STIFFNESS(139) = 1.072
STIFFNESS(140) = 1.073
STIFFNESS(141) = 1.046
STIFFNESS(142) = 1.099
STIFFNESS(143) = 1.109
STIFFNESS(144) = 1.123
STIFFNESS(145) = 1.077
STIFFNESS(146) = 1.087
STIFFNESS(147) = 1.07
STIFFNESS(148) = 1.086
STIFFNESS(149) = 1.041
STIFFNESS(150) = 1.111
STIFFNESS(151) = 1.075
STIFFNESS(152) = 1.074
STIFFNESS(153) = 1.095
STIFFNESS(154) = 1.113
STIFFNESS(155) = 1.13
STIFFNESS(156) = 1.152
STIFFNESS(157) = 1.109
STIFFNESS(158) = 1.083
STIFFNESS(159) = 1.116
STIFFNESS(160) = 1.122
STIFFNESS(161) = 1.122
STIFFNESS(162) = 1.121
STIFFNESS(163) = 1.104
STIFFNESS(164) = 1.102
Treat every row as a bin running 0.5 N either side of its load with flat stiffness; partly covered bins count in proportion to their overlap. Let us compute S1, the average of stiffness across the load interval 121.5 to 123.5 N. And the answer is 1.08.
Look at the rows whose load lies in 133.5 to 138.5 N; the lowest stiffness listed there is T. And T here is 1.085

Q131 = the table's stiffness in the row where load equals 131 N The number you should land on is 1.096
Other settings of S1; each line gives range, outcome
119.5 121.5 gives 1.05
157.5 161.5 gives 1.11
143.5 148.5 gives 1.09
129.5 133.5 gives 1.09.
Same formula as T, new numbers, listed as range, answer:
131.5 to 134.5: 1.059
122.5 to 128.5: 1.066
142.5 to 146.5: 1.077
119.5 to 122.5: 1.05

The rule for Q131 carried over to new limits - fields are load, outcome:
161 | 1.122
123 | 1.066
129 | 1.06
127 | 1.067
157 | 1.109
